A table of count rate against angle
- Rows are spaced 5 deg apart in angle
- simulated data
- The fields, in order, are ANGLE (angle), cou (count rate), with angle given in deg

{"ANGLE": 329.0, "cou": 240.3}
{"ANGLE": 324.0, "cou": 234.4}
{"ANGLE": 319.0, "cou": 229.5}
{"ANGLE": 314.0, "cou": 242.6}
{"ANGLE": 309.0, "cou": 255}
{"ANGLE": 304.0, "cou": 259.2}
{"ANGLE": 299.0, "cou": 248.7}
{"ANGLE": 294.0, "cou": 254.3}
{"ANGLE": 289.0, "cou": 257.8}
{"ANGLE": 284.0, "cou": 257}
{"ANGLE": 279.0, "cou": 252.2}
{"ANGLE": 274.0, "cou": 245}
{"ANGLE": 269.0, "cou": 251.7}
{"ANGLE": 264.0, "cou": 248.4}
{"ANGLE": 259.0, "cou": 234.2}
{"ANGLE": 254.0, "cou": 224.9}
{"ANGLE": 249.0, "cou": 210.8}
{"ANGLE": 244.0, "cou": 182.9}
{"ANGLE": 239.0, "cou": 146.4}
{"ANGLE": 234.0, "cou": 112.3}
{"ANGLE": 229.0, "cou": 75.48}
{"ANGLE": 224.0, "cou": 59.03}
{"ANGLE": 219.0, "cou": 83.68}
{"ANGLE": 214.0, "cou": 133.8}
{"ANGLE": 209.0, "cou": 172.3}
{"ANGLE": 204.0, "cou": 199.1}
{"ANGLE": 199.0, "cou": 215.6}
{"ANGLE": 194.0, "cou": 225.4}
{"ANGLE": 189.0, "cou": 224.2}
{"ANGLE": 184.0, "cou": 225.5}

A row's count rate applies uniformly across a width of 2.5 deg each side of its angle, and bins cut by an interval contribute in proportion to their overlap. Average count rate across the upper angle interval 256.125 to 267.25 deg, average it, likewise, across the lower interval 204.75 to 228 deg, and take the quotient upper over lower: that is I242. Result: 2.07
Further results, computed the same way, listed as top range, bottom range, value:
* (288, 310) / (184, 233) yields 1.63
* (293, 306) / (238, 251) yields 1.39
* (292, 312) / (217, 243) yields 2.52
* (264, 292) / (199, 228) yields 1.88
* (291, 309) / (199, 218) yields 1.51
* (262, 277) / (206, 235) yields 2.31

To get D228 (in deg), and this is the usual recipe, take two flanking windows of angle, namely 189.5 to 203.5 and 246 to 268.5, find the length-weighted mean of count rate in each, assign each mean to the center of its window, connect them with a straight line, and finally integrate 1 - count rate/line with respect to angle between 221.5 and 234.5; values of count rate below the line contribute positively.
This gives 8.5 deg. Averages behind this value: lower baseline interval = 218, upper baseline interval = 231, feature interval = 77.6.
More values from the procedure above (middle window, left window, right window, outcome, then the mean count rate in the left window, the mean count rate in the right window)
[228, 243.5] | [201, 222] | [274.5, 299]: 4.99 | 147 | 254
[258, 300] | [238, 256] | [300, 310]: -4.19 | 194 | 256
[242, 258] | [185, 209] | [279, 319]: 1.61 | 212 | 252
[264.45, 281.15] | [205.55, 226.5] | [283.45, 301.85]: -2.42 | 116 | 254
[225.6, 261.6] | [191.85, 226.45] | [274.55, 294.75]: 6.55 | 155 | 254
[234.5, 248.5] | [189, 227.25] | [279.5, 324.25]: 2.04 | 158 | 250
